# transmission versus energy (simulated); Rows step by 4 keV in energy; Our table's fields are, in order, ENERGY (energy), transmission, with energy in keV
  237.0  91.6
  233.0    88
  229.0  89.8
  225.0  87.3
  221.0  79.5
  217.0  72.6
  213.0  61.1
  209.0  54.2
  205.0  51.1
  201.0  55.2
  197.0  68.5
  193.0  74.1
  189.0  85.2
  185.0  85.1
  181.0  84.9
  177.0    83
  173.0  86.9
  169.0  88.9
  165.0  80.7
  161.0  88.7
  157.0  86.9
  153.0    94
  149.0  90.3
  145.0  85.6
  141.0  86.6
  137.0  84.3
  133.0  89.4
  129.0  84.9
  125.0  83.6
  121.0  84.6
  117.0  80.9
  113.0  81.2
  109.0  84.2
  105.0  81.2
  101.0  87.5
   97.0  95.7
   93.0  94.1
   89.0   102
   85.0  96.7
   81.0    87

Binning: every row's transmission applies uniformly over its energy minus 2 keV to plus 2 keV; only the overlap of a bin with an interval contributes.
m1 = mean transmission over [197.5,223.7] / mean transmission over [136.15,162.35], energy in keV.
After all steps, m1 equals 0.7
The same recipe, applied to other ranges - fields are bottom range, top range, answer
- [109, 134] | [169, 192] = 1.01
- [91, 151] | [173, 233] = 0.86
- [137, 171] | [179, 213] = 0.79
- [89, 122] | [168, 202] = 0.91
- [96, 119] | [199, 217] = 0.68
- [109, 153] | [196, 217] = 0.69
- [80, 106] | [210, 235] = 0.85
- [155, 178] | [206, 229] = 0.83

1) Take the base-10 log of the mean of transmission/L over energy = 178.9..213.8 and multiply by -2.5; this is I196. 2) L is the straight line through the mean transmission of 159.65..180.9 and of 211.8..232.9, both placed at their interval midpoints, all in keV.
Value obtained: 0.195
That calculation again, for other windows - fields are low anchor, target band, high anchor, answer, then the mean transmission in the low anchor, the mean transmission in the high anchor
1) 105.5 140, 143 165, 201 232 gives -0.11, 84.1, 70.3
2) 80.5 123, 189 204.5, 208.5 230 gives 0.16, 88.7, 74.7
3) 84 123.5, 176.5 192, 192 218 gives -0.24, 88.5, 61.6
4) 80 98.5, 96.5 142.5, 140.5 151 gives 0.08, 95.5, 87.6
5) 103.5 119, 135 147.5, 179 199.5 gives -0.06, 81.9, 79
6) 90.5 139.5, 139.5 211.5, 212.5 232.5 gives 0.05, 86.1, 80.1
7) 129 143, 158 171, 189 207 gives -0.13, 86.5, 64.8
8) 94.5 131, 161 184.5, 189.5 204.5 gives -0.19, 85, 66.4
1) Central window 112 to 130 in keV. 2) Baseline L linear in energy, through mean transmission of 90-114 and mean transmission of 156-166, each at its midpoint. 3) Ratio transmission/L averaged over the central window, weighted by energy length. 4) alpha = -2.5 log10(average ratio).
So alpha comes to 0.06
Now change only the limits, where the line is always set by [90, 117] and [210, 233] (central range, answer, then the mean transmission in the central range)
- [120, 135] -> -0.003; 85.7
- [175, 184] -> -0.037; 84.1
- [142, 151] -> -0.049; 87.8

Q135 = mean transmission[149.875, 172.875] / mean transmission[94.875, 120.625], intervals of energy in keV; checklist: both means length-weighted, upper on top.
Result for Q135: 1.0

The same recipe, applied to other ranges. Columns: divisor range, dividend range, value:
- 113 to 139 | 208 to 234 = 0.91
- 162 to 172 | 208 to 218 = 0.73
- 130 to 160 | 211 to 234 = 0.90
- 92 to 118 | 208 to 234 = 0.89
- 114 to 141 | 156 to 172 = 1.02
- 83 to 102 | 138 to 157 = 0.93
